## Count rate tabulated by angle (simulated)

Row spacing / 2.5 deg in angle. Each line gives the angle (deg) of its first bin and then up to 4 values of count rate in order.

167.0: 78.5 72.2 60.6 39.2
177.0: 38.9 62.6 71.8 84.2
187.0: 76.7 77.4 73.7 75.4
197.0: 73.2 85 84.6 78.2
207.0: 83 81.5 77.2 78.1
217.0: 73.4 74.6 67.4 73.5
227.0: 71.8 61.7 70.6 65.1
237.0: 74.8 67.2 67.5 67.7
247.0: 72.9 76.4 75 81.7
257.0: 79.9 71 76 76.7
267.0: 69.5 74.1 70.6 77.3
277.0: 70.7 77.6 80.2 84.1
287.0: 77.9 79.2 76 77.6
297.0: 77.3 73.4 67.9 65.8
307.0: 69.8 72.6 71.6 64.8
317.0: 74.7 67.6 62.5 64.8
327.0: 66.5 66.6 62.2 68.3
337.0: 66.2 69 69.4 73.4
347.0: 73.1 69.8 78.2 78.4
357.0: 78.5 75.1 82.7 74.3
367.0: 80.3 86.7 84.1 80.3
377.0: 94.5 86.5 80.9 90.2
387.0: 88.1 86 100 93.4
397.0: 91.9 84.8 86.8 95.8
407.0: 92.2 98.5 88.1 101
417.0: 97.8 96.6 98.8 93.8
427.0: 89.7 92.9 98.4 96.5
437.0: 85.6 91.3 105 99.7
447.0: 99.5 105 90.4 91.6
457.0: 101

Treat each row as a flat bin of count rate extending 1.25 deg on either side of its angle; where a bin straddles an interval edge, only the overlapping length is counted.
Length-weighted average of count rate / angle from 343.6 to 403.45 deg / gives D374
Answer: 83.3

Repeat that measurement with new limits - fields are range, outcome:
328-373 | 74.1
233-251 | 70.3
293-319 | 71.5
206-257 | 73.2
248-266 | 76.5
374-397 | 89.3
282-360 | 71.8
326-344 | 67.2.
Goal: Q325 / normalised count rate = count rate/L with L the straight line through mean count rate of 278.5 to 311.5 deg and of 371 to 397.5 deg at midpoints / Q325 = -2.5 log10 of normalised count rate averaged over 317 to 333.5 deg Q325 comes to 0.209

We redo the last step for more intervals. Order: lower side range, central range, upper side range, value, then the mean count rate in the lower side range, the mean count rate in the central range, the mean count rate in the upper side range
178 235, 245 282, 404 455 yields 0.07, 74.8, 75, 95.7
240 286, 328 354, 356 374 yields 0.13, 74.8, 69.8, 80.3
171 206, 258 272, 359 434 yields 0.06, 70.3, 73.3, 89.9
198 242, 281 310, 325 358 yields -0.05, 74.4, 75.2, 70.5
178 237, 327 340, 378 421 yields 0.28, 74.7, 66.3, 91.7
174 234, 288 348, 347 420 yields 0.16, 72.6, 70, 86.6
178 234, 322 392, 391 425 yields 0.16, 75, 77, 94.2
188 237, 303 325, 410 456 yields 0.23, 75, 68.4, 95.7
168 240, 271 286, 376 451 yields 0.04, 71.6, 76.9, 93.6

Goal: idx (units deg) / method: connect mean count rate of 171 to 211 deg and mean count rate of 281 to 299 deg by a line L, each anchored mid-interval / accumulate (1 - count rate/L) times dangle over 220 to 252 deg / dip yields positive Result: 2.1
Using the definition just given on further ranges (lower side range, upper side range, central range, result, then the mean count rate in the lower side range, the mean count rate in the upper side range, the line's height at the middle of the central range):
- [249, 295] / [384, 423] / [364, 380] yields 0.9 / 76.4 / 93.1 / 89.1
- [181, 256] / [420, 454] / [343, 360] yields 2.4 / 74.7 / 95.8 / 87.6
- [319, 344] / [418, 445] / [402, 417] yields -1.0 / 66.5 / 95.2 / 88.9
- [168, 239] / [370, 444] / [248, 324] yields 5.6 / 71.6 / 92.1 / 79.9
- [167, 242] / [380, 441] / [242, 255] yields 0.4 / 71.6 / 92.4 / 76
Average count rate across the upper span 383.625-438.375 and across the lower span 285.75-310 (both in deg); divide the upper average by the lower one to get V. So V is 1.3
